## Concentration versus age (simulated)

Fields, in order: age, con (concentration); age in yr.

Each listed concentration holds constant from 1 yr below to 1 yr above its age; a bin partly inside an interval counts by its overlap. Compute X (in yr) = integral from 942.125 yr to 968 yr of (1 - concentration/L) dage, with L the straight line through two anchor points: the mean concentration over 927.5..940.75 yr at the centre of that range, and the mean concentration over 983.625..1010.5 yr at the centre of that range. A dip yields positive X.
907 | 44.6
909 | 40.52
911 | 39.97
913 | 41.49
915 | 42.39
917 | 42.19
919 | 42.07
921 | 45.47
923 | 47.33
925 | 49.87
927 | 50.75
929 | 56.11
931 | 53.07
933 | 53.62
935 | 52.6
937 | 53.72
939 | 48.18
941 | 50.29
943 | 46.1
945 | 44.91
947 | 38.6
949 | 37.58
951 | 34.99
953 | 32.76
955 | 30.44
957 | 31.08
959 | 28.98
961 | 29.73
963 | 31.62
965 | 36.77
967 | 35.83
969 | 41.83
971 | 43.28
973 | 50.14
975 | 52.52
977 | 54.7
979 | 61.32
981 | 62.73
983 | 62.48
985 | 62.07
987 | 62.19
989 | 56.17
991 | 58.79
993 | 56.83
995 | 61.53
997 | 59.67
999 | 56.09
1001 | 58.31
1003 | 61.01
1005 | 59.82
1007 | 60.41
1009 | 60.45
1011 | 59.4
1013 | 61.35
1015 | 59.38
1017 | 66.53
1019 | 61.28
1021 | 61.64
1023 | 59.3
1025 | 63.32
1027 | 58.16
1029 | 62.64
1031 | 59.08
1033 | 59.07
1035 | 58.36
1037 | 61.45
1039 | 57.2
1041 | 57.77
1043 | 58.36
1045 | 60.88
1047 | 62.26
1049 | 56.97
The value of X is 9.2 yr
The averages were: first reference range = 52.7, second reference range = 59.5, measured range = 35.3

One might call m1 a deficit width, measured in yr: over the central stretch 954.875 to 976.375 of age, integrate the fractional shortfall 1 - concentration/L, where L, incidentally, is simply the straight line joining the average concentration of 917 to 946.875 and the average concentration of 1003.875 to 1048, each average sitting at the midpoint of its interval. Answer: 6.1 yr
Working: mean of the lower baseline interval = 49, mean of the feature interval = 38.1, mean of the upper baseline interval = 60.4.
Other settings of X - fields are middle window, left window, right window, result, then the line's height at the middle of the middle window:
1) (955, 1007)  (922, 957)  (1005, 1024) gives 3.58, 54.1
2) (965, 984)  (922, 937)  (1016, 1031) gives 1.97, 56.6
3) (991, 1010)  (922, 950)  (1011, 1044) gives -0.82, 56.9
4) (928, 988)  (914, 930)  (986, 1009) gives 7.73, 52.8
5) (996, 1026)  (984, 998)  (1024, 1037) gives -0.31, 59.9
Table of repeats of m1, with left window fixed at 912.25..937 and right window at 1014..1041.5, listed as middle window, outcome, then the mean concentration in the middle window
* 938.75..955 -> 3.3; 40.7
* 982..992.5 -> -0.8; 60.2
